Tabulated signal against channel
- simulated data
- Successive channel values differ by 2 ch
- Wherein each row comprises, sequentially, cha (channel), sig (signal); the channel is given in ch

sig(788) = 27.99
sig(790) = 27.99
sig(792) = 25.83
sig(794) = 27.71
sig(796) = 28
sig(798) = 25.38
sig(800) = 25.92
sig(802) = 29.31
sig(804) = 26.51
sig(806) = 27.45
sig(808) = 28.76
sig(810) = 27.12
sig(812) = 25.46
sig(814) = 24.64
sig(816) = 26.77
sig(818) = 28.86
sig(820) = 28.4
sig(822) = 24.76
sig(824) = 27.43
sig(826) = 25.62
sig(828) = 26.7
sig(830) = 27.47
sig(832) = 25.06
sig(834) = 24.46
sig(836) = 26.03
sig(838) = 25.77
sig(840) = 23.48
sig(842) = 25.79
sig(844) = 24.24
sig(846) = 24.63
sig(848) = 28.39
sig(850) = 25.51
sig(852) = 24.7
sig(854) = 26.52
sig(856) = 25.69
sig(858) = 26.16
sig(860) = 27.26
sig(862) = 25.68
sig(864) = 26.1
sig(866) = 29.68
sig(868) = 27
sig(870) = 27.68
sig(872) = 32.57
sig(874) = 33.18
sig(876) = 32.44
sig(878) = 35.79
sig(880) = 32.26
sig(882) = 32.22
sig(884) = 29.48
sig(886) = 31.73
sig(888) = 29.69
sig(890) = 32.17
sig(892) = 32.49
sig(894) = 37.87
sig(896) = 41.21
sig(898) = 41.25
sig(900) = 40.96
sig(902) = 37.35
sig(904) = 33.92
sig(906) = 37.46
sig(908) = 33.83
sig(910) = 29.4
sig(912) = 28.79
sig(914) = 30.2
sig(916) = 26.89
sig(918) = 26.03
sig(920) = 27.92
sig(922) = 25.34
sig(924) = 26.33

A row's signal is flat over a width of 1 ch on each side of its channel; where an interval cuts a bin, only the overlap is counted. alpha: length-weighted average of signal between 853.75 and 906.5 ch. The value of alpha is 32.1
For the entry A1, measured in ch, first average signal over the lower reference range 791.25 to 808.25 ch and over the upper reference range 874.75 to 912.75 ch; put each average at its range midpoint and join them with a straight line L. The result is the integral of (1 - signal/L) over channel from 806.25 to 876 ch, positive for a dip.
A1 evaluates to 8.0 ch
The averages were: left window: 27.2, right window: 34.3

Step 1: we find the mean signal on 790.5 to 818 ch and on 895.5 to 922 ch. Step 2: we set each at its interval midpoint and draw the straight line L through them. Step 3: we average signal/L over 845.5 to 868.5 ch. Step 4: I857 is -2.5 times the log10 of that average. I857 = 0.14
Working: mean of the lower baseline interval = 26.9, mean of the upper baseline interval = 33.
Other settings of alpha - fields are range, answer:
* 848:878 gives 28.2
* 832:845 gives 25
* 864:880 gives 30.9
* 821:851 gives 25.7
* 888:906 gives 36.8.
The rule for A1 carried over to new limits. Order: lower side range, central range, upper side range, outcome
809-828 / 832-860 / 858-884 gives 2.8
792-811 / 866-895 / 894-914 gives 1.8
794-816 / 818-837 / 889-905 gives 1.9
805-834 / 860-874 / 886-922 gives 0.9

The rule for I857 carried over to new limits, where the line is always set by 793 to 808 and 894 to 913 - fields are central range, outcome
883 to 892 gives 0.13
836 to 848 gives 0.22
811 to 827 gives 0.09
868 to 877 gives 0.08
